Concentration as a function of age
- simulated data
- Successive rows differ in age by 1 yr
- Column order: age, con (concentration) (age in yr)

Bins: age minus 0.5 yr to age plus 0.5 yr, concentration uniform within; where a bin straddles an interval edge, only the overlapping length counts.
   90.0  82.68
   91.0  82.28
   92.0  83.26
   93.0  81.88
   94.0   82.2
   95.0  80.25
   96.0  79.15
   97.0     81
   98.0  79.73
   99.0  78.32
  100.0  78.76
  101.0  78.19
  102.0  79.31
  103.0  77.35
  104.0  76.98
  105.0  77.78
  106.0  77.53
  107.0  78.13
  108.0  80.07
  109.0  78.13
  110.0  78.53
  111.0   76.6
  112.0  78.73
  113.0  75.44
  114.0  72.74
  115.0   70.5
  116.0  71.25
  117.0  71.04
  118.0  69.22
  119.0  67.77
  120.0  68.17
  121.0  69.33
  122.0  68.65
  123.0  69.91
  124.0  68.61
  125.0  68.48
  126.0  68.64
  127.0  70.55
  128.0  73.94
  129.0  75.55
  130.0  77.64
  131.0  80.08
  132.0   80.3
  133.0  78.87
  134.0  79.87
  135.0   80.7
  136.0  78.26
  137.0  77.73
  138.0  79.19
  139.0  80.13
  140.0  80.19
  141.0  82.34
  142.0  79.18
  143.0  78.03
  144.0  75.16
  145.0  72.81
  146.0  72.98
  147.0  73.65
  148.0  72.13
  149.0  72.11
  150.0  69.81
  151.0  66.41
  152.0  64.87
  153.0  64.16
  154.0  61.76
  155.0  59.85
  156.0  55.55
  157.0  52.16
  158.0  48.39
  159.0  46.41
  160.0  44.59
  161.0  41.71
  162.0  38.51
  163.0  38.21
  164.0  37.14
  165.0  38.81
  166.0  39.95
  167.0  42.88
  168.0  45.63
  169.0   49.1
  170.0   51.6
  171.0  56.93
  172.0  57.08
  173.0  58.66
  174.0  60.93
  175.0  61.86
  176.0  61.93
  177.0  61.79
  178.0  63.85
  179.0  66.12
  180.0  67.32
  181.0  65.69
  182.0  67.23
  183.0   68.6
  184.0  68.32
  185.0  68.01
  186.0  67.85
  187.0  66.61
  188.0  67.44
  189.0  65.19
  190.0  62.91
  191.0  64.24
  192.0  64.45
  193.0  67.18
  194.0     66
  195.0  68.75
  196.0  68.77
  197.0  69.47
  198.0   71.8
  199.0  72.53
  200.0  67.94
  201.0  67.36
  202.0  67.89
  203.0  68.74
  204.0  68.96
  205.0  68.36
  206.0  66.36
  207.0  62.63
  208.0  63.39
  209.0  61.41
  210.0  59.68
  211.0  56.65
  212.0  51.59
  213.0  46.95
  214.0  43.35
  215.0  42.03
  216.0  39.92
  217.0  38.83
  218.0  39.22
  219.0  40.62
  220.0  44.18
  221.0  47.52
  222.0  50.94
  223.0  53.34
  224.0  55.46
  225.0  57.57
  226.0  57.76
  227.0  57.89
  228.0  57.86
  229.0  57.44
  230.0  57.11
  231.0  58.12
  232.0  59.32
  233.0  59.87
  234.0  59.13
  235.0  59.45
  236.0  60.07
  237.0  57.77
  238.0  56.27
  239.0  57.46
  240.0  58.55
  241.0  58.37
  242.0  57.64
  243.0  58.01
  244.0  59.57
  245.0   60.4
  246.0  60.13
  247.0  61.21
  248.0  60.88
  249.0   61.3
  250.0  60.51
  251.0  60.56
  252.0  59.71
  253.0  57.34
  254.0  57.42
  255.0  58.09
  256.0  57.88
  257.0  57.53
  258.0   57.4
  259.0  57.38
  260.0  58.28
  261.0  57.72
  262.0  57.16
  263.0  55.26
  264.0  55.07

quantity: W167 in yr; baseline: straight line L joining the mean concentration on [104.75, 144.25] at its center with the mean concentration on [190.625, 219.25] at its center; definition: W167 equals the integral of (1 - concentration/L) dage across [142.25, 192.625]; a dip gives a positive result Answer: 5.4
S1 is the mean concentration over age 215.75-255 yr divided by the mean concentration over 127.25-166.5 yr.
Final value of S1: 0.85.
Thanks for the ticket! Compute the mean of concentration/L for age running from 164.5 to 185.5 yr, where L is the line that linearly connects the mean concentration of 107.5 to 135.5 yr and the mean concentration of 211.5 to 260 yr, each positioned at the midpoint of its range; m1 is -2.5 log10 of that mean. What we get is 0.12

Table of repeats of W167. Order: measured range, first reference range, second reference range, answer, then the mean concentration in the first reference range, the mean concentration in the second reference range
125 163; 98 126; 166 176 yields -3.1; 74.3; 53.6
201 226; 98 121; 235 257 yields 3.4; 75.4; 59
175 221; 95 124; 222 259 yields 1.9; 75.3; 58.3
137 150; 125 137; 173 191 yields -0.5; 76.5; 65.2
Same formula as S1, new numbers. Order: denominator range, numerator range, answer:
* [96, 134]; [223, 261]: 0.78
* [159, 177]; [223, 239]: 1.18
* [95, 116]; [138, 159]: 0.89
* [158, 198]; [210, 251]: 0.94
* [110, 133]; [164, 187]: 0.80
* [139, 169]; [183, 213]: 1.11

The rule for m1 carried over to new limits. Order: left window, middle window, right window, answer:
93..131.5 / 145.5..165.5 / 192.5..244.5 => 0.219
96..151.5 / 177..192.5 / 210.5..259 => -0.031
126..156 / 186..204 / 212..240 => -0.123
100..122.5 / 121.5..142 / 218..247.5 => -0.067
